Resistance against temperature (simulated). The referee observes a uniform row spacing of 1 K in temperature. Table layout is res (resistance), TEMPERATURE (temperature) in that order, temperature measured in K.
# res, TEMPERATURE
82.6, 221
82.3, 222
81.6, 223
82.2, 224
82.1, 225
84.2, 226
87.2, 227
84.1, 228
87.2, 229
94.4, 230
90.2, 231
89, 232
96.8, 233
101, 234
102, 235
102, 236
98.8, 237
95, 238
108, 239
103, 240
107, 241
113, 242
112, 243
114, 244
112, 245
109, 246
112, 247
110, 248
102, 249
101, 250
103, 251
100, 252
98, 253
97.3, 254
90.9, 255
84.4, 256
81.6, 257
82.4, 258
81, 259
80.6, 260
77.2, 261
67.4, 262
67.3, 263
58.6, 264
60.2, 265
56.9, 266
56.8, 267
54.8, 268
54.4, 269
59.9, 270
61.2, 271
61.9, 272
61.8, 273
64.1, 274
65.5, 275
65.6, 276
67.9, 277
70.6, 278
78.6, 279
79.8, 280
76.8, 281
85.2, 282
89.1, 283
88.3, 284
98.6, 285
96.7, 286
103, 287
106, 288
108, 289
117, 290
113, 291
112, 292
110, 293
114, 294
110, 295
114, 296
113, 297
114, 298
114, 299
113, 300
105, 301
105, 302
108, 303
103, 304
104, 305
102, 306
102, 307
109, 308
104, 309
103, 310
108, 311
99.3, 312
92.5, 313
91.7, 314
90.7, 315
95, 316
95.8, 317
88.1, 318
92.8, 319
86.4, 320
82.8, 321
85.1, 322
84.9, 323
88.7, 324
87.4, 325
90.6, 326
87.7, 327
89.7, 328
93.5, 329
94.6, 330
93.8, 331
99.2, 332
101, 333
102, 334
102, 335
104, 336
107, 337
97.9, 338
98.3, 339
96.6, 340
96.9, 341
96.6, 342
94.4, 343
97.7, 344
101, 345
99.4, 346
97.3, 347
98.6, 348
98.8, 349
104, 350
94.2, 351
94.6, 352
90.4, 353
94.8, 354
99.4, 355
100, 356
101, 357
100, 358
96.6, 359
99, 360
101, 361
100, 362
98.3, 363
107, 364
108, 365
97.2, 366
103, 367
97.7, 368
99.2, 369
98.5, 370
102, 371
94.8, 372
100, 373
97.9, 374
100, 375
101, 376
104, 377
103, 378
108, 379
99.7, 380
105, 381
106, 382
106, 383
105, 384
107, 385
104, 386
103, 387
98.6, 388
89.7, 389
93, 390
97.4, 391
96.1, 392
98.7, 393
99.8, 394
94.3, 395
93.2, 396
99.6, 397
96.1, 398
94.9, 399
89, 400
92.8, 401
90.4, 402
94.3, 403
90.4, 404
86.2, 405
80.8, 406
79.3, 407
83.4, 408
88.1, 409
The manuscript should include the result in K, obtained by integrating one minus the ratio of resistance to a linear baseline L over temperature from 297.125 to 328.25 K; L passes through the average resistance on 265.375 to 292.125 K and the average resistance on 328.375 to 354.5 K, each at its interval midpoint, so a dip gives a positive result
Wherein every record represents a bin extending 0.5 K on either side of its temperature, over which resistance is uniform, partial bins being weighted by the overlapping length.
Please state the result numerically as -3.05 K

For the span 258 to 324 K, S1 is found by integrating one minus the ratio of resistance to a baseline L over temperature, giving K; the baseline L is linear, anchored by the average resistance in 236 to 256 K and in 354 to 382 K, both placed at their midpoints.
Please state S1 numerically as 8.8 K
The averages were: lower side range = 104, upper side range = 101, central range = 89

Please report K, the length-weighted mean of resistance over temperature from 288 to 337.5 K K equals 101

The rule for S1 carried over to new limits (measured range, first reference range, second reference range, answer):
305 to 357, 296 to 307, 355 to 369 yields 4.0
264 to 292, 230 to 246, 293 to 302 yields 7.9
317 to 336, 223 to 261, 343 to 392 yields 1.3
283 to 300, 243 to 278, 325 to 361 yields -4.1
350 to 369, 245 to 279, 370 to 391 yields -0.4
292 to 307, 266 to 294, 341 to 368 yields -4.0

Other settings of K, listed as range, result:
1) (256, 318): 89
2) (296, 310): 107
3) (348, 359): 97.7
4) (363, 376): 100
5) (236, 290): 86.1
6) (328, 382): 99.4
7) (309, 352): 95.5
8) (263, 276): 60.2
